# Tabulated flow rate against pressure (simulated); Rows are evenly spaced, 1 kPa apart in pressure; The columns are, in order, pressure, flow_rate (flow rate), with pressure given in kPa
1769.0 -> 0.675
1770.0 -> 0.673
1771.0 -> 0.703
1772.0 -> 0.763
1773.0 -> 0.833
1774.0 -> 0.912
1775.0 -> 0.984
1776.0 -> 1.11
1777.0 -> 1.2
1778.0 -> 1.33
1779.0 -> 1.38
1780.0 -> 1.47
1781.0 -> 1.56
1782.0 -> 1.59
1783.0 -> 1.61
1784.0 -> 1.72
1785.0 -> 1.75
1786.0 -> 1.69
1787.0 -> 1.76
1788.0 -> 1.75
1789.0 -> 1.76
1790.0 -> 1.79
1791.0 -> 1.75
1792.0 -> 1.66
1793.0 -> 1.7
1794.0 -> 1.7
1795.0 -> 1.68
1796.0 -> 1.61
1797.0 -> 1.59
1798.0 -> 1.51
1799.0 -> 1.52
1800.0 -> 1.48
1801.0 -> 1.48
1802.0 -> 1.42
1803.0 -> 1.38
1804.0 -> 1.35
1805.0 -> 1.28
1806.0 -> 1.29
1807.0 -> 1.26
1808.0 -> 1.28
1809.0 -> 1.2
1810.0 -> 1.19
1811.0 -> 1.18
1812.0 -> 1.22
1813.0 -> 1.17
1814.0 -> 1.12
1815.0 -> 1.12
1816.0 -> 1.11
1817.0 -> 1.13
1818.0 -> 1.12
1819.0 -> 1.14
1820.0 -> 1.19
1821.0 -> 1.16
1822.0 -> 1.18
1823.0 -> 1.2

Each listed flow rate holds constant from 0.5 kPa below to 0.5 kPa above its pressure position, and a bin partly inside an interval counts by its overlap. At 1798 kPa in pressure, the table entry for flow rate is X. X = 1.51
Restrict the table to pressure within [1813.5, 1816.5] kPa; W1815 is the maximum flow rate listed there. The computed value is 1.12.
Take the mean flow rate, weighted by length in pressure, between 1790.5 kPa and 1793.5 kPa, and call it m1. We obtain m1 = 1.7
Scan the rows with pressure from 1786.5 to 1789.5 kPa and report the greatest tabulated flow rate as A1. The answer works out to 1.76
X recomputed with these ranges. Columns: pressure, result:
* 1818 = 1.12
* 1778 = 1.33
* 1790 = 1.79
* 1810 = 1.19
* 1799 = 1.52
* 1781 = 1.56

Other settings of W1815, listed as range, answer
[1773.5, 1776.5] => 1.11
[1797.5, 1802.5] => 1.52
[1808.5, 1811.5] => 1.2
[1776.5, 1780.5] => 1.47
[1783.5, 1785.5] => 1.75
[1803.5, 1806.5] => 1.35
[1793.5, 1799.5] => 1.7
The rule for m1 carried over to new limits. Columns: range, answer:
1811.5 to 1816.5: 1.15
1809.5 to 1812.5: 1.2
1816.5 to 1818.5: 1.12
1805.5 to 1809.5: 1.26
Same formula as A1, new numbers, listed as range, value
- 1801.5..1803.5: 1.42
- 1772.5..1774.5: 0.912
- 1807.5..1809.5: 1.28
